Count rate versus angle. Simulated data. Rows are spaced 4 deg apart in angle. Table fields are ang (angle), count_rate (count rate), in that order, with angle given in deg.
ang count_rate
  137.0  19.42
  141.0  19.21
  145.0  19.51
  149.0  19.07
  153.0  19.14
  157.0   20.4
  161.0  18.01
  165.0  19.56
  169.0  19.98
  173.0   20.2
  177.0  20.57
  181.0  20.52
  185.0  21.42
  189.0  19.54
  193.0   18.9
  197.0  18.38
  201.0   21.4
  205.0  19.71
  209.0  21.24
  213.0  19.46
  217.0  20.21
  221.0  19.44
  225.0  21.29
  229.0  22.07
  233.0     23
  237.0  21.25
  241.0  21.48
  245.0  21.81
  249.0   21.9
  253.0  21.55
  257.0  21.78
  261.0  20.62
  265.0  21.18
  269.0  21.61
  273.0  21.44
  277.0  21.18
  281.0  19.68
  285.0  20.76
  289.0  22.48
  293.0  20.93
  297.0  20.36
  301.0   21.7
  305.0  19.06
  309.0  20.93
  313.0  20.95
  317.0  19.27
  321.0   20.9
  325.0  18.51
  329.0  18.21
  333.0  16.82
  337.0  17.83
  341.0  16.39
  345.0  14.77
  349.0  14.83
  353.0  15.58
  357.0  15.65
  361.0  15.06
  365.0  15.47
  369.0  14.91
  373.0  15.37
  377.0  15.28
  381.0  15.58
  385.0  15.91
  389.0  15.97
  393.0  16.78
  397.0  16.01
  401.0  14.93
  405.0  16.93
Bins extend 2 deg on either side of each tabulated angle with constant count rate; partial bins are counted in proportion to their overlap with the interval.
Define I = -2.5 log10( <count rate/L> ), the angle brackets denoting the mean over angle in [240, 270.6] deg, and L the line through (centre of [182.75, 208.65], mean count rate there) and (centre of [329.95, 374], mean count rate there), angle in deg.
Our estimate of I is -0.17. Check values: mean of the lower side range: 20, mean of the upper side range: 15.8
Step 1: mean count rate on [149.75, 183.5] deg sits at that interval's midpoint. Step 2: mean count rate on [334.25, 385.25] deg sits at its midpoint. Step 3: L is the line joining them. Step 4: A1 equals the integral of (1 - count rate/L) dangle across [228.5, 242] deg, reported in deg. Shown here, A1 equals -2.7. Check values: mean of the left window 19.8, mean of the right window 15.6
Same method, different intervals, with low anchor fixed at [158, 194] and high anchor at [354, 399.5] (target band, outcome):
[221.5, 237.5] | -2.5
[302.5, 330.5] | -4.7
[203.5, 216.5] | -0.7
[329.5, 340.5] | -0.5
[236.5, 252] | -2.7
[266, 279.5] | -2.6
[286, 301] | -3.3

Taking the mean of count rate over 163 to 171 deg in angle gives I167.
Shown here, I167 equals 19.8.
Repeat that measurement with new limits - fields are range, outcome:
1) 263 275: 21.4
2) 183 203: 19.9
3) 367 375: 15.1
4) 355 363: 15.4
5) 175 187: 20.8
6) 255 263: 21.2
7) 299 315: 20.7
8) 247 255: 21.7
